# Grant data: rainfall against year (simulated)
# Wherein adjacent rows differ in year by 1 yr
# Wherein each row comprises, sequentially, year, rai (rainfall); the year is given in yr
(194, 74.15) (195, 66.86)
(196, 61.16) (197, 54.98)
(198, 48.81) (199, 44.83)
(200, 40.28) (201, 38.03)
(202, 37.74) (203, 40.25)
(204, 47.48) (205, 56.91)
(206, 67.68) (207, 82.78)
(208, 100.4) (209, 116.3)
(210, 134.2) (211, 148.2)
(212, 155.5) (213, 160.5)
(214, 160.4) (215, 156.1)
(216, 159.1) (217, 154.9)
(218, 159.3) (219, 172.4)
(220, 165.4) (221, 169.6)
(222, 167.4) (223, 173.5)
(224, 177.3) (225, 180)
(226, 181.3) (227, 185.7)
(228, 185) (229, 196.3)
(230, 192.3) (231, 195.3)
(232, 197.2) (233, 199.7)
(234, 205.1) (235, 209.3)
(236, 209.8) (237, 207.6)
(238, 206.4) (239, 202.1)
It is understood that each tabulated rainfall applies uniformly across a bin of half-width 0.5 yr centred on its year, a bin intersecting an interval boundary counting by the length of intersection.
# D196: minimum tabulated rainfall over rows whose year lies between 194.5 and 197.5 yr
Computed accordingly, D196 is 54.98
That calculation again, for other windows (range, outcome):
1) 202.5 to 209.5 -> 40.25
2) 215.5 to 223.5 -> 154.9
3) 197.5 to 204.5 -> 37.74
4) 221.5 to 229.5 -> 167.4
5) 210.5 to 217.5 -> 148.2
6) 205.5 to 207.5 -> 67.68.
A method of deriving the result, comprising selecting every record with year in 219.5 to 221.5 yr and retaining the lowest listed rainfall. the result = 165.4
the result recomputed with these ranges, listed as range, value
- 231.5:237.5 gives 197.2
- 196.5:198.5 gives 48.81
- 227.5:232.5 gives 185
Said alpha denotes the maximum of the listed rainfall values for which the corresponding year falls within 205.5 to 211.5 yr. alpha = 148.2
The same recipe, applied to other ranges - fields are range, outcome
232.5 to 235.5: 209.3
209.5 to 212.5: 155.5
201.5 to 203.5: 40.25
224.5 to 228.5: 185.7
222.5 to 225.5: 180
